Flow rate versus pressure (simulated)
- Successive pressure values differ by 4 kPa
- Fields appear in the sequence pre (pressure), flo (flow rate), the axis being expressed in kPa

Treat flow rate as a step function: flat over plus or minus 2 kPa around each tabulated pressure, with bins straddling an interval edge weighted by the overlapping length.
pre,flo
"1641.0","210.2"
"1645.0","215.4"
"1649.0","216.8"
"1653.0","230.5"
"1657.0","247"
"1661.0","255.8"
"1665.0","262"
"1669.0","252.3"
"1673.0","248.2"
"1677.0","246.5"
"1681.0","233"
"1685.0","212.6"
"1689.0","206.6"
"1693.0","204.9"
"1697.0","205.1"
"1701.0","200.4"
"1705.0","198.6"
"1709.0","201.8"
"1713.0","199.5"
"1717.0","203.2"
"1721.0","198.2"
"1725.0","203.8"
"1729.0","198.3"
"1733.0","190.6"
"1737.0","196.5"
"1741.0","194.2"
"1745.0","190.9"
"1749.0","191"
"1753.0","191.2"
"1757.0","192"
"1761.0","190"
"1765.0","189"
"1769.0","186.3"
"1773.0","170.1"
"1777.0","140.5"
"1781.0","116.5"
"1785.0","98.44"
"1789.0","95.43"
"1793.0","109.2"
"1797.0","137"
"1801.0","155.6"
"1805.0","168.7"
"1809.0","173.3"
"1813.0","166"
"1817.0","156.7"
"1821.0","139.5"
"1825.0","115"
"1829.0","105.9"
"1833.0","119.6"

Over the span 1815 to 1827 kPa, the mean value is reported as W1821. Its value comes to 137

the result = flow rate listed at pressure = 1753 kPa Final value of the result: 191.2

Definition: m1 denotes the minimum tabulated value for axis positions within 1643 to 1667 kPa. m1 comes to 215.4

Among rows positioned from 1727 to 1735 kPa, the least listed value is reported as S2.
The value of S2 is 190.6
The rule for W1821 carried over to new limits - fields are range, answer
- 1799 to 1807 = 162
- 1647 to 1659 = 231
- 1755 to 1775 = 185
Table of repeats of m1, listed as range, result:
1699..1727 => 198.2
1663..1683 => 233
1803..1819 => 156.7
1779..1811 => 95.43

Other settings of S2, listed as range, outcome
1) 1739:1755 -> 190.9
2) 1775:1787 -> 98.44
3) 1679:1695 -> 204.9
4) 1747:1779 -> 140.5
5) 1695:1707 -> 198.6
